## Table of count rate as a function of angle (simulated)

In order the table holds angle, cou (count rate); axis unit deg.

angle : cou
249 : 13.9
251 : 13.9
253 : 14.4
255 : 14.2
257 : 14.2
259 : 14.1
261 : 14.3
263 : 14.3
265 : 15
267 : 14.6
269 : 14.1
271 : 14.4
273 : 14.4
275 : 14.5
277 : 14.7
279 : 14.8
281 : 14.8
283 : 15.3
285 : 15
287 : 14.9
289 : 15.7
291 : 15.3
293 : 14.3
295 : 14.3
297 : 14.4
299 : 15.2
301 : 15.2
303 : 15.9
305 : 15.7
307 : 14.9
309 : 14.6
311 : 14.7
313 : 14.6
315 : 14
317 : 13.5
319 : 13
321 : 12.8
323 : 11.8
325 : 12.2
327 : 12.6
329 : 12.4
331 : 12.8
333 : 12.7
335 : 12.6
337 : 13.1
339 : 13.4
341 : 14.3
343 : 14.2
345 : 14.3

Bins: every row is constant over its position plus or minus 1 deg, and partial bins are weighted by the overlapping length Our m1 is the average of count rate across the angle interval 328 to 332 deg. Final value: 12.6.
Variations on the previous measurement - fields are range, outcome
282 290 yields 15.2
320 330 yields 12.4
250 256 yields 14.2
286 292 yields 15.3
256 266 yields 14.4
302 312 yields 15.2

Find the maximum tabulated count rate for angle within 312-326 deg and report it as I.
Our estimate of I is 14.6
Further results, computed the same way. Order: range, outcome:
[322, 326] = 12.2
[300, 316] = 15.9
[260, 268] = 15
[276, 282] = 14.8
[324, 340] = 13.4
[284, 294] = 15.7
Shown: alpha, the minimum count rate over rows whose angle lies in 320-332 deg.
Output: 11.8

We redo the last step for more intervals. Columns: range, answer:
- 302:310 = 14.6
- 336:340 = 13.1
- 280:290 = 14.8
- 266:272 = 14.1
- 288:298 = 14.3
